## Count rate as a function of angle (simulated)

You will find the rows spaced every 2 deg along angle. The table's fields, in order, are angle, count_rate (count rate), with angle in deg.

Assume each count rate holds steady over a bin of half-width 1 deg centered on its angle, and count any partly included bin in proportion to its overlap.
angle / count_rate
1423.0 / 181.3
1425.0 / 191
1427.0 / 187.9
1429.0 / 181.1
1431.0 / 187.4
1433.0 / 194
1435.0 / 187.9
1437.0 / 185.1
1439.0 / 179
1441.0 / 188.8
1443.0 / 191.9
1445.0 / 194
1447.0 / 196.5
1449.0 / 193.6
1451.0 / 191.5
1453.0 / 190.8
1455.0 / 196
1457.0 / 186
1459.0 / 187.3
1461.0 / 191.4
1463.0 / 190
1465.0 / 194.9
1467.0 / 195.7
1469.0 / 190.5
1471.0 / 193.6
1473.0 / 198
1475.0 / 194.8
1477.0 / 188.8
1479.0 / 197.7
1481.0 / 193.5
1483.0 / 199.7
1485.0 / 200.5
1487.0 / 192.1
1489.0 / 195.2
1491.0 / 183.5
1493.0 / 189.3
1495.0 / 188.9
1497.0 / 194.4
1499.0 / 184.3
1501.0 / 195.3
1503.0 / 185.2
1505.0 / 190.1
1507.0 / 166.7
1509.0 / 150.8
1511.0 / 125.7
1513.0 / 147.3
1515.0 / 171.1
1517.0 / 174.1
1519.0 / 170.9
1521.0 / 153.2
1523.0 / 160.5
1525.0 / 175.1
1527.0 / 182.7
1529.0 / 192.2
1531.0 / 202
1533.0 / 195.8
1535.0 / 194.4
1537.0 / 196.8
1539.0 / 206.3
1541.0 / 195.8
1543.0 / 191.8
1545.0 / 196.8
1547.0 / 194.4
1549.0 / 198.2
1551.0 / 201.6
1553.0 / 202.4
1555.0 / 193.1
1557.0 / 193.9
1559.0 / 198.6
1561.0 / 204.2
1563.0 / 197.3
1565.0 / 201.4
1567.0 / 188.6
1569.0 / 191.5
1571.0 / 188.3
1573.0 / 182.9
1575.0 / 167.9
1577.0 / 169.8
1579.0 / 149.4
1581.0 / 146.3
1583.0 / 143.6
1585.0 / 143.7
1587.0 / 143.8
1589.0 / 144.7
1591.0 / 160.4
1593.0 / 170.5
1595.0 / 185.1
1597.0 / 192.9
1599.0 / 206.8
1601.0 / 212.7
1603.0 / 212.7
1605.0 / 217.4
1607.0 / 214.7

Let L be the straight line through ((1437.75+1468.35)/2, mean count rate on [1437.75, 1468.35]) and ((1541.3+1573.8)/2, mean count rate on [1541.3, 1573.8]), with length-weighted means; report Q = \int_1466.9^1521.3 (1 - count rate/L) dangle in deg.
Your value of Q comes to 2.8 deg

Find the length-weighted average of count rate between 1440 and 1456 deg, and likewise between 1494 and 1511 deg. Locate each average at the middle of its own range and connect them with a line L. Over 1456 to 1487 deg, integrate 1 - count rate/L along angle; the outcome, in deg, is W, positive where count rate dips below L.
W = -1.1 deg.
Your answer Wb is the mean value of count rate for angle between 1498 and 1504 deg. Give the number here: 188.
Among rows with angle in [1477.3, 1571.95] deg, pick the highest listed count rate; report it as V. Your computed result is 206.3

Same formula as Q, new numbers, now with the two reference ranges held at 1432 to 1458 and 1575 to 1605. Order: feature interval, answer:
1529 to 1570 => -4.7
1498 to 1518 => 1.5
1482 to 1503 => -0.9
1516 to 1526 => 0.8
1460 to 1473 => -0.4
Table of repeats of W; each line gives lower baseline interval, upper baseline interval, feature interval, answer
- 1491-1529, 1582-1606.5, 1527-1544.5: -2.11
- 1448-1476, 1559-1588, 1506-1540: 1.41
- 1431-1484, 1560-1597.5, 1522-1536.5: -0.52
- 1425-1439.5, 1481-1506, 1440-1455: -0.38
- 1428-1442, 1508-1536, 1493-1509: -0.88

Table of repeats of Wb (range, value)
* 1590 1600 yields 183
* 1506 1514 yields 148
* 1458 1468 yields 192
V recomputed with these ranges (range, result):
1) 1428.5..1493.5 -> 200.5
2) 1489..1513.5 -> 195.3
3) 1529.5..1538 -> 202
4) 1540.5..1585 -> 204.2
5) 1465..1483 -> 199.7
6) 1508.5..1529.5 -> 192.2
